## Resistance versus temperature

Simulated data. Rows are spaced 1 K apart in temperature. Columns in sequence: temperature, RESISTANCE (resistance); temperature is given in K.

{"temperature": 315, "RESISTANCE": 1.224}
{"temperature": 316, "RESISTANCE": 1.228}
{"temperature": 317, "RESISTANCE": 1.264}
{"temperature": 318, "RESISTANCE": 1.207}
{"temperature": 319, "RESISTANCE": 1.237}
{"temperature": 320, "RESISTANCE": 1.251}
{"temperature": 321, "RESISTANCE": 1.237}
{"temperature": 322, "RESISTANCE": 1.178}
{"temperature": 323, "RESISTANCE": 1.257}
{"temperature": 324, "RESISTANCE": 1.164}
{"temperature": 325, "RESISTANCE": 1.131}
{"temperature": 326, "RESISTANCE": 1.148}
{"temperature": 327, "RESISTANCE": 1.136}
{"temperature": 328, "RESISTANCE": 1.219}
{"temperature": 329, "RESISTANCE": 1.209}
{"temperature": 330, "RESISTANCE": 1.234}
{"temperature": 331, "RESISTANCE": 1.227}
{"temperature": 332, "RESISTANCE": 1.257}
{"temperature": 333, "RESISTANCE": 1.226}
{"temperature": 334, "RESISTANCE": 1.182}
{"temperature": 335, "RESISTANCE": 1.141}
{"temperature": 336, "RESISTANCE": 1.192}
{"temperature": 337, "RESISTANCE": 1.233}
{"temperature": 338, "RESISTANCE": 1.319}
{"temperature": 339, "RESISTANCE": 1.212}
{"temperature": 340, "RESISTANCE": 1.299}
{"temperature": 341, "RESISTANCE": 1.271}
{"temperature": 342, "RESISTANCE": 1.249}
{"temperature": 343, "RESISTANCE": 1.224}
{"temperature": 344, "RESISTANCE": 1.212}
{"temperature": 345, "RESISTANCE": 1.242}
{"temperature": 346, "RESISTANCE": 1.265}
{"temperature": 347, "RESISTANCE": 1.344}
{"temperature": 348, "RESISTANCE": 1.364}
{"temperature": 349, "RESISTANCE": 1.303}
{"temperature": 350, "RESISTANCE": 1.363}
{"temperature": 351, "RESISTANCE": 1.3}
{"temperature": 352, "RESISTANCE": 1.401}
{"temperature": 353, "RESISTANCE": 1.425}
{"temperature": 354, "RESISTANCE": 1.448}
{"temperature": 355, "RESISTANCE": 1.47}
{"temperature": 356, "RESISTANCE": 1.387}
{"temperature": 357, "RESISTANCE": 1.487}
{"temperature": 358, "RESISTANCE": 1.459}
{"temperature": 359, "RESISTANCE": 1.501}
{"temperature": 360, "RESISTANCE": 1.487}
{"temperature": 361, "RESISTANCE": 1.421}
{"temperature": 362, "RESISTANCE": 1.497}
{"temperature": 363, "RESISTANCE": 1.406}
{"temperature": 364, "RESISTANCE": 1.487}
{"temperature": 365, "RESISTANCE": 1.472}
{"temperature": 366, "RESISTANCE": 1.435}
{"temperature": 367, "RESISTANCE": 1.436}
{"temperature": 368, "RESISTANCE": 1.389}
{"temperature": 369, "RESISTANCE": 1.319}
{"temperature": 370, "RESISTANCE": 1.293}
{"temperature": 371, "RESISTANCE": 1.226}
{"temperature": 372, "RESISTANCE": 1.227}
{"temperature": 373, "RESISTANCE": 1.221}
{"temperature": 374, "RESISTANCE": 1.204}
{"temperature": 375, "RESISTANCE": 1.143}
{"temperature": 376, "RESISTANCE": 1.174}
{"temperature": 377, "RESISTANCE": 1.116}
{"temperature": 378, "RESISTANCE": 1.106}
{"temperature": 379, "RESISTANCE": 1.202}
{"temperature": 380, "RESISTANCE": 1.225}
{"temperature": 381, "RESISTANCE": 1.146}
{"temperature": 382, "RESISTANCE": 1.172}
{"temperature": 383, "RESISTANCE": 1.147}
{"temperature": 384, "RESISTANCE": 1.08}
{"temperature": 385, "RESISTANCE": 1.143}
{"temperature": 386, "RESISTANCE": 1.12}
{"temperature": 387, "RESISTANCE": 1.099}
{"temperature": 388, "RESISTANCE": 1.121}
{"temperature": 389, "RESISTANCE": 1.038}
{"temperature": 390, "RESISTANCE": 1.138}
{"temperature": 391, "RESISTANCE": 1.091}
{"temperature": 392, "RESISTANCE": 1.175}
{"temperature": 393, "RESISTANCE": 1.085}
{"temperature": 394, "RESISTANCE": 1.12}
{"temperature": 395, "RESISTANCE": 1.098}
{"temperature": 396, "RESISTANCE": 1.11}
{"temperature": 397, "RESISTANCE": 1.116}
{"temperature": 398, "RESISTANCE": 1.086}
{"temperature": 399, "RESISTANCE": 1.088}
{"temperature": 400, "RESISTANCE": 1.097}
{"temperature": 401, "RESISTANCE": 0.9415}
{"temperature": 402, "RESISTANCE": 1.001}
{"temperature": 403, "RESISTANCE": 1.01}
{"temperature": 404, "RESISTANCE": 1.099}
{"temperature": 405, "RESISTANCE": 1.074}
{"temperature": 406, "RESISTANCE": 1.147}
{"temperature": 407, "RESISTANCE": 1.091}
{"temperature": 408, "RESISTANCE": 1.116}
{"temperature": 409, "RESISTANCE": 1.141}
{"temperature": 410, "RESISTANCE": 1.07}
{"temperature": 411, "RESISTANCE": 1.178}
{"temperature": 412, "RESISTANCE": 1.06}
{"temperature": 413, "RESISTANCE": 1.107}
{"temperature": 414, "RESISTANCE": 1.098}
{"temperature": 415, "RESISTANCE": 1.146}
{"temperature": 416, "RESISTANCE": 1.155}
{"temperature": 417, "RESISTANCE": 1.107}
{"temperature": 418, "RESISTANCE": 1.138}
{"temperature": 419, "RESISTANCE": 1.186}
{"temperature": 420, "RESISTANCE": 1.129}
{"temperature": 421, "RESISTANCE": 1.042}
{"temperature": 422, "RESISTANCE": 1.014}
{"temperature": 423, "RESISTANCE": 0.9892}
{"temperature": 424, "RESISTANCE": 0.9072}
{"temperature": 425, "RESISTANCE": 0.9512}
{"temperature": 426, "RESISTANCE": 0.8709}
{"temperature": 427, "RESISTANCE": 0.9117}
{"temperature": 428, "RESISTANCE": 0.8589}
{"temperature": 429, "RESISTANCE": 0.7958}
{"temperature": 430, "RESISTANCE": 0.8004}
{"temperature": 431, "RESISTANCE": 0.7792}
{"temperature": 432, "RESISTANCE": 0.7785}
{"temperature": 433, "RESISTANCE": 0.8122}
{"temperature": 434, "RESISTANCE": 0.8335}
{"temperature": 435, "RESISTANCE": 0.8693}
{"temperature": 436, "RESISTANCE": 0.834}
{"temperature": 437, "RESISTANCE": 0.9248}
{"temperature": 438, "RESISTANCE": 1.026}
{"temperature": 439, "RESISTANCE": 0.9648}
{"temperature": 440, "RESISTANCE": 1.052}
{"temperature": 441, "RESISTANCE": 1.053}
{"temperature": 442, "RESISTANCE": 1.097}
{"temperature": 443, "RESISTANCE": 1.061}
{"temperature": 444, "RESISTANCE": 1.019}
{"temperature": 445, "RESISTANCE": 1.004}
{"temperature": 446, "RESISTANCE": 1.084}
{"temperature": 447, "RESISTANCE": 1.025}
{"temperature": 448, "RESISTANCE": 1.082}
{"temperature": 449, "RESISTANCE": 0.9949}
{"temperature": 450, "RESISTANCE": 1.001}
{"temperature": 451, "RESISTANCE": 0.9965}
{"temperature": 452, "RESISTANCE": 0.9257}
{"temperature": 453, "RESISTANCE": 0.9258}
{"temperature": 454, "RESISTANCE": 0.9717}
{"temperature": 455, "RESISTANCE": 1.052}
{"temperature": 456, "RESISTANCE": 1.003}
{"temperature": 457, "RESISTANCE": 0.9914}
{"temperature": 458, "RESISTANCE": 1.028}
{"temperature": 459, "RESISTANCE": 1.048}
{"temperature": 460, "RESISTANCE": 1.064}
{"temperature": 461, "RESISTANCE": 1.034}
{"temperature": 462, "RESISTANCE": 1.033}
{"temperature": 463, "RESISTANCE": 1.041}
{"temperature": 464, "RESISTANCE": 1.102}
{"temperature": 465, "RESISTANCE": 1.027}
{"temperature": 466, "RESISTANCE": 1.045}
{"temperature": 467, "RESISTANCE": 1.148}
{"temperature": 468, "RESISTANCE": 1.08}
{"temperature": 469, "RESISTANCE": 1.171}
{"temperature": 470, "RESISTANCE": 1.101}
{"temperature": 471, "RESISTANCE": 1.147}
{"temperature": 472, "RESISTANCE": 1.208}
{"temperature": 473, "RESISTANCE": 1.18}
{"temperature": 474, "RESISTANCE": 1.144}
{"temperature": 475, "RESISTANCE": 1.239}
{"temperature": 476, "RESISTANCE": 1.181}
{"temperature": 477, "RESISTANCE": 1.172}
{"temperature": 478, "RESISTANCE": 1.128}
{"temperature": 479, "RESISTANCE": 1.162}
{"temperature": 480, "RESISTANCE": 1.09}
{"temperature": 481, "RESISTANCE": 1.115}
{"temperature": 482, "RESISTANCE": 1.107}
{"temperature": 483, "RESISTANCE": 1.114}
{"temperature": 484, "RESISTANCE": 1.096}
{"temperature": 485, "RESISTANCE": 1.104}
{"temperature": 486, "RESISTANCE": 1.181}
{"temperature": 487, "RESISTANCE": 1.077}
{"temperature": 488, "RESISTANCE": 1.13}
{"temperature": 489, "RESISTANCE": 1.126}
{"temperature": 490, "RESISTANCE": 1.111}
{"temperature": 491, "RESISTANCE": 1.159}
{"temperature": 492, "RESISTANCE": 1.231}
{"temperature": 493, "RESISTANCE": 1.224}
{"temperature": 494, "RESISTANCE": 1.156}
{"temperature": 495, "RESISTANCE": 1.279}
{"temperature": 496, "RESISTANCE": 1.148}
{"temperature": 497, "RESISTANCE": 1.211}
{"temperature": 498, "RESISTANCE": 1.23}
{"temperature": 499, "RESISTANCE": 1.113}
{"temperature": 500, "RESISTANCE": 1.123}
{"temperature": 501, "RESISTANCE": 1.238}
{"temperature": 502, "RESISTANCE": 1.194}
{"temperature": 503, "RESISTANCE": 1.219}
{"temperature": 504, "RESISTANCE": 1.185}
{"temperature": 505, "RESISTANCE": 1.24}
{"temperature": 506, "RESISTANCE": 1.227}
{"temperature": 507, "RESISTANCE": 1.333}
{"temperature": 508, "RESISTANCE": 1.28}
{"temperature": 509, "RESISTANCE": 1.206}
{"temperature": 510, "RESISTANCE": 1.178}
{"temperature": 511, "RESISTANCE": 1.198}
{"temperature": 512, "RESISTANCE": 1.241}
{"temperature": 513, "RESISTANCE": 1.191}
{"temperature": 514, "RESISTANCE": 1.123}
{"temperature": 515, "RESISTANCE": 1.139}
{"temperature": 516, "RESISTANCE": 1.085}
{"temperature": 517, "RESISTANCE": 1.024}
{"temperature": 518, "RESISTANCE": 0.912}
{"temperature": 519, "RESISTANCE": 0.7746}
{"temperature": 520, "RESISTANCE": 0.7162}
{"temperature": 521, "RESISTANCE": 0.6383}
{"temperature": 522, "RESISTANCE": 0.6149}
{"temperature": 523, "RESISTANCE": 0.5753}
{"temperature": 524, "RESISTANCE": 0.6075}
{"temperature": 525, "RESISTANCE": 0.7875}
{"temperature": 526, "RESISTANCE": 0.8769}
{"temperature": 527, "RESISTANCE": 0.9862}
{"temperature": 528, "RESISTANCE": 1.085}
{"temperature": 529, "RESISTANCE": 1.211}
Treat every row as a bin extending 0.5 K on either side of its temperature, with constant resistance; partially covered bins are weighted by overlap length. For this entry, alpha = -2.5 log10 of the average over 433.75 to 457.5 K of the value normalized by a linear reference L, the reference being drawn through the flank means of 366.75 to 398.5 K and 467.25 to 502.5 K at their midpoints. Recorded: 0.17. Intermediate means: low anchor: 1.17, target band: 0.993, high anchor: 1.16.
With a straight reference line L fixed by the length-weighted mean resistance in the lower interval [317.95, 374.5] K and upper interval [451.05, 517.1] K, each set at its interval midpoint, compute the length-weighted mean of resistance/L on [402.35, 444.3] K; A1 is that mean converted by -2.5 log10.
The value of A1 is 0.20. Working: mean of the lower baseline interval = 1.3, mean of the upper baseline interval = 1.13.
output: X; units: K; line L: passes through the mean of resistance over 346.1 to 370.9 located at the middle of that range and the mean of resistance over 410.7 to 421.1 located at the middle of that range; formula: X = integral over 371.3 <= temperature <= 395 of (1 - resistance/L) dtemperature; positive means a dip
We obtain 2.6 K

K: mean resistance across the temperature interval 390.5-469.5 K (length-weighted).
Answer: 1.03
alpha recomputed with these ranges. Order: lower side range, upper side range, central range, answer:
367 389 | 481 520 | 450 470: 0.12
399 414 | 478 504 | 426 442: 0.23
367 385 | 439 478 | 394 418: 0.06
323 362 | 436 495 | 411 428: 0.11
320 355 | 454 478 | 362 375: -0.10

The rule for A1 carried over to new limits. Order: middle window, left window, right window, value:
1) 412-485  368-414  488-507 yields 0.129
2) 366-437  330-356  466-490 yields 0.135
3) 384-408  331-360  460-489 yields 0.137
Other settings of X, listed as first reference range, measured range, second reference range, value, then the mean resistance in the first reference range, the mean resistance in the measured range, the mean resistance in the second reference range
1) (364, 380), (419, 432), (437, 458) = 2.0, 1.27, 0.926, 1.01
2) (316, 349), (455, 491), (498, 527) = -0.8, 1.23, 1.11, 1.04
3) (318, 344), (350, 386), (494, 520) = -3.3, 1.22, 1.31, 1.15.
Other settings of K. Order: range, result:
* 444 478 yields 1.07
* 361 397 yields 1.21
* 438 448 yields 1.04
